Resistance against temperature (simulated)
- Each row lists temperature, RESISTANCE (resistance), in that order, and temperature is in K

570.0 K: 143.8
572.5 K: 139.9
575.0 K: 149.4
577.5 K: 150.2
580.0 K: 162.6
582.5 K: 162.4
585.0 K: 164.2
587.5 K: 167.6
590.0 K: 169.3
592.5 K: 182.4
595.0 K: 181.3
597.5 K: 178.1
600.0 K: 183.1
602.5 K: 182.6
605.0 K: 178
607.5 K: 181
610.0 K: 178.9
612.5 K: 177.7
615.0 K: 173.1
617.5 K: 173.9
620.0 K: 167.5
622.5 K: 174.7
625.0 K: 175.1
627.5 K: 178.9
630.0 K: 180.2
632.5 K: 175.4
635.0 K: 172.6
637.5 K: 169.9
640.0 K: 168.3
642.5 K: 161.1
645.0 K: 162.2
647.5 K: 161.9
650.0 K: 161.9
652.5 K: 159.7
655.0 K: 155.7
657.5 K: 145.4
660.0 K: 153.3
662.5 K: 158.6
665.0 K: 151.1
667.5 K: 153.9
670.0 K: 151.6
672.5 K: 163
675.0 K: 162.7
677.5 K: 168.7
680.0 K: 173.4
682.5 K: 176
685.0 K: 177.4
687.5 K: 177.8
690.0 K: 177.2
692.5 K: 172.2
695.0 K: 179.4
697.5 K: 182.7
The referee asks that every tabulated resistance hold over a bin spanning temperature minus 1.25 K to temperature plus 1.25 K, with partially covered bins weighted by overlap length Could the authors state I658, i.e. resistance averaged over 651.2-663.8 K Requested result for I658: 155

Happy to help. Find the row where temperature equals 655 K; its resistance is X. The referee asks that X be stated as 155.7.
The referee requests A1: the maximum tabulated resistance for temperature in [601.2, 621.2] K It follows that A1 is 182.6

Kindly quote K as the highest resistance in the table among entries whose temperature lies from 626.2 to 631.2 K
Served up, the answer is 180.2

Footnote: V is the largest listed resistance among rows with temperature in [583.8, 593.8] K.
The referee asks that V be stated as 182.4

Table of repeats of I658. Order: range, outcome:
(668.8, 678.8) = 162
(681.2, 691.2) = 177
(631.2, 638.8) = 173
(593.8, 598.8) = 180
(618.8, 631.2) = 175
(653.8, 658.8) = 151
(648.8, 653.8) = 161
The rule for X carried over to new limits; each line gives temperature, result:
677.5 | 168.7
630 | 180.2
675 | 162.7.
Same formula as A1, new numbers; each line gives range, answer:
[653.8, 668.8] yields 158.6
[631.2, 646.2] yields 175.4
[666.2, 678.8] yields 168.7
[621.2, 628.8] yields 178.9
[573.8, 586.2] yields 164.2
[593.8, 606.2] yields 183.1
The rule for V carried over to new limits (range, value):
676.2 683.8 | 176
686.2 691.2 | 177.8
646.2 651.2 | 161.9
